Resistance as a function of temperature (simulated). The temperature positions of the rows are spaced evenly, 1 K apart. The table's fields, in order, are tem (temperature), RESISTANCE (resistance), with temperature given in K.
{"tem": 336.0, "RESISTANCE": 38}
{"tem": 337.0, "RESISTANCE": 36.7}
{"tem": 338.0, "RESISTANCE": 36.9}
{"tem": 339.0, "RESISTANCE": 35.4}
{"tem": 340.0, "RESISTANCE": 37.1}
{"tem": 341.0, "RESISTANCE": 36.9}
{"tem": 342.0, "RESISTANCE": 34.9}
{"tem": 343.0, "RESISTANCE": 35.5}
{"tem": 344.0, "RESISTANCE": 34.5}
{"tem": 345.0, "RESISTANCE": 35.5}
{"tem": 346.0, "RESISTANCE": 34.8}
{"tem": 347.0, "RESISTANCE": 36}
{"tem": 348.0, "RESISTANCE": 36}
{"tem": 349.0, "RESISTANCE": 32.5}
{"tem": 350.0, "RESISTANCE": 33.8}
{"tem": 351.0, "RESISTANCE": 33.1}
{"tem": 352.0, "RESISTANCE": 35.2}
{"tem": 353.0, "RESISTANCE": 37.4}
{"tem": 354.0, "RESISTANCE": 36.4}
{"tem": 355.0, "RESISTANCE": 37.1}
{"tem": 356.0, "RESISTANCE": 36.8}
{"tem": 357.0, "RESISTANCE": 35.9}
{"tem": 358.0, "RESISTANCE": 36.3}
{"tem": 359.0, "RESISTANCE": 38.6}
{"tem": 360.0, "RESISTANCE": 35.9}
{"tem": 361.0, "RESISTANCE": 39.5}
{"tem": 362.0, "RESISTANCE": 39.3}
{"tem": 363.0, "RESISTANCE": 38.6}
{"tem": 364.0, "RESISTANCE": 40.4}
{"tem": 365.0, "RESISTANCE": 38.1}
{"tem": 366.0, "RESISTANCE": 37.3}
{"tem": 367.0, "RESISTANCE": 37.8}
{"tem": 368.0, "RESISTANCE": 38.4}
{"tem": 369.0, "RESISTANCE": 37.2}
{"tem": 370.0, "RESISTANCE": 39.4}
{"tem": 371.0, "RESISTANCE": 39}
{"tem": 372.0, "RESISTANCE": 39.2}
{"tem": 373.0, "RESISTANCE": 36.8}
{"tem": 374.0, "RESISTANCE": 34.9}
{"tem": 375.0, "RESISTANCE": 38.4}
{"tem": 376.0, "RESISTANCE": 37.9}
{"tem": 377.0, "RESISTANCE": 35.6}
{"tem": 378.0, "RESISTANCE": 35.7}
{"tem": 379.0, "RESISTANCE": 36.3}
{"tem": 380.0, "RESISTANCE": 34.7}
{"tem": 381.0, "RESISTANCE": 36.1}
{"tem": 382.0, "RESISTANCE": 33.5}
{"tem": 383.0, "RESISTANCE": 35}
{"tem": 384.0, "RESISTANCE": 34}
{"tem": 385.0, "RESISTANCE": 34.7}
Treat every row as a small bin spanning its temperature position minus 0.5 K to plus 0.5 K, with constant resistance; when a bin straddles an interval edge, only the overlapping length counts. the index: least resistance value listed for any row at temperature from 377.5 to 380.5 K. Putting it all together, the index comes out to 34.7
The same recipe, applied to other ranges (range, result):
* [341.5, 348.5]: 34.5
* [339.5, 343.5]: 34.9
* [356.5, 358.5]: 35.9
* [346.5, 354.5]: 32.5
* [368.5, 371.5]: 37.2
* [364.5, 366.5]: 37.3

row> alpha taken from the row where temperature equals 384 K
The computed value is 34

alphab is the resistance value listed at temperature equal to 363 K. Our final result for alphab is 38.6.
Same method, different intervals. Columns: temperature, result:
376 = 37.9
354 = 36.4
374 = 34.9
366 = 37.3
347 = 36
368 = 38.4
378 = 35.7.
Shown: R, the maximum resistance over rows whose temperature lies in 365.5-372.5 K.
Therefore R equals 39.4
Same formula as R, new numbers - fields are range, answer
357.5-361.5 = 39.5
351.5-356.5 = 37.4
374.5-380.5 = 38.4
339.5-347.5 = 37.1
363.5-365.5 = 40.4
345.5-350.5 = 36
